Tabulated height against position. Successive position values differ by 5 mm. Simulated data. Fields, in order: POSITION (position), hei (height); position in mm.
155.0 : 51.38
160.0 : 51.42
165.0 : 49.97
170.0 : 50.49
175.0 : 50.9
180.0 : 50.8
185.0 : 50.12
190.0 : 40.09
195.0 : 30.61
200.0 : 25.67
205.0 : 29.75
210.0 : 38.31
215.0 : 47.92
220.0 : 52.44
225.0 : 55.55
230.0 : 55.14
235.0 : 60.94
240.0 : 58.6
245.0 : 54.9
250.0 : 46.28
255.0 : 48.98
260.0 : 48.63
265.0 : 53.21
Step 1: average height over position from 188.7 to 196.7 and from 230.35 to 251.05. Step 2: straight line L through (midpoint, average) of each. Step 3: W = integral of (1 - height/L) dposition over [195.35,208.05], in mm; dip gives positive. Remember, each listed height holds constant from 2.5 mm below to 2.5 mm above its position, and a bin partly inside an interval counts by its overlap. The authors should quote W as 3.3 mm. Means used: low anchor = 35.1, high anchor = 55.8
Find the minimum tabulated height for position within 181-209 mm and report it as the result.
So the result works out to 25.67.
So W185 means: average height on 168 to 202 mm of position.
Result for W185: 42.8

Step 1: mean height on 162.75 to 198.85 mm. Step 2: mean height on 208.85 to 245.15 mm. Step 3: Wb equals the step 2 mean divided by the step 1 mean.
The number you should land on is 1.18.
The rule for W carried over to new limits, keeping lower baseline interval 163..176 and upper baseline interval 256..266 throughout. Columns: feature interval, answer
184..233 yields 7.6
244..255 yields 0.1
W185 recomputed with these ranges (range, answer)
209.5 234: 51.5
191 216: 34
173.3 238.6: 45.4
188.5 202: 31.8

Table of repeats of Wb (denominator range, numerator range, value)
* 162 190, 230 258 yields 1.09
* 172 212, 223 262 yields 1.35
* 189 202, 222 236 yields 1.80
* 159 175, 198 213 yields 0.63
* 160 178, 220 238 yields 1.12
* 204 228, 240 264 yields 1.11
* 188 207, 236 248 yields 1.81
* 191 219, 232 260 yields 1.50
